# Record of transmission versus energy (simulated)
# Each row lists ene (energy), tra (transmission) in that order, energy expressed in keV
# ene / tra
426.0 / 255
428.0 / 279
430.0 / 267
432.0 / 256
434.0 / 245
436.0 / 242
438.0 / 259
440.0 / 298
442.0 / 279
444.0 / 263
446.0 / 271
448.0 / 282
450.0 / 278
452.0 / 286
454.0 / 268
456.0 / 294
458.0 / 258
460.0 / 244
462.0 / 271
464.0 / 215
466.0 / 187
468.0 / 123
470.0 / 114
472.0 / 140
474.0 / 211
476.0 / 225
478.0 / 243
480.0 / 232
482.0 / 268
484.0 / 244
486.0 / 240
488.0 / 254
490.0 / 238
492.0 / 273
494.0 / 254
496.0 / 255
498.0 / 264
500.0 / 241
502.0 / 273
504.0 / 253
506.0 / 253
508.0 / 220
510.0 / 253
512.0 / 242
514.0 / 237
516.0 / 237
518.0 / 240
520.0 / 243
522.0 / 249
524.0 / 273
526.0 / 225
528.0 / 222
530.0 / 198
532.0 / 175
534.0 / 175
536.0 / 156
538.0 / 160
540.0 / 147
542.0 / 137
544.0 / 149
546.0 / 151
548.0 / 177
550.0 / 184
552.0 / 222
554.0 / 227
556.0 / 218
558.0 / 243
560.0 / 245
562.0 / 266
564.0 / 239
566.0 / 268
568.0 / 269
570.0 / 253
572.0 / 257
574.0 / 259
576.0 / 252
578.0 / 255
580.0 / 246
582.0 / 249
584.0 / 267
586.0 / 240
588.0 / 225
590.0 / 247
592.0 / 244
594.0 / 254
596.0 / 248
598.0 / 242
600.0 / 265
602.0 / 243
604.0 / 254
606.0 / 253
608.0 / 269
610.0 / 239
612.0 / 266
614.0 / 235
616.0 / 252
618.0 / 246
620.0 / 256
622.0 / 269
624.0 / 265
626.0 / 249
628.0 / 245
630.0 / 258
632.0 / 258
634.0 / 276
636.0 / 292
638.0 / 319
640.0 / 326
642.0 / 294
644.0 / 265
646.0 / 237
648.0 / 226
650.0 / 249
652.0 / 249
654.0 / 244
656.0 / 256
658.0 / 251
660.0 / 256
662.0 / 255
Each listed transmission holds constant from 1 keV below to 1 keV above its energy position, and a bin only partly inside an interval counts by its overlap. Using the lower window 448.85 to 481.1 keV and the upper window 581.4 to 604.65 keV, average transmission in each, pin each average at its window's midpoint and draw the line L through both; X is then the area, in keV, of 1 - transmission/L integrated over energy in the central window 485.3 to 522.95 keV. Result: -2.7 keV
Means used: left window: 225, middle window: 248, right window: 248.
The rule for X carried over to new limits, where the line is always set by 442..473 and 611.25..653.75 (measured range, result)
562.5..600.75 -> 0.5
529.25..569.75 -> 7.9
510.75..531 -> 0.7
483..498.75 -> -0.8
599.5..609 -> 0.1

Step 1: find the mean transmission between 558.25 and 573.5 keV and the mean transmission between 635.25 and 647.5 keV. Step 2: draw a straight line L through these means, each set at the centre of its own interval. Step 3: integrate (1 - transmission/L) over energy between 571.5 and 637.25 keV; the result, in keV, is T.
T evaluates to 4.2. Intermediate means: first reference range 256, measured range 254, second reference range 286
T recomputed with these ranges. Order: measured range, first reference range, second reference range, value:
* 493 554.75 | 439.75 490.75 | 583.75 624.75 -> 7.0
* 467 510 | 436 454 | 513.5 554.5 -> 1.0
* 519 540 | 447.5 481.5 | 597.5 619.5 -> 3.0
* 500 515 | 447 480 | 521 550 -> -3.4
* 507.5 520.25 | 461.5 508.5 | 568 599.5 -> -0.2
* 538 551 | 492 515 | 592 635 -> 4.9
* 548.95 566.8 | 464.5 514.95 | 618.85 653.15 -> 0.9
